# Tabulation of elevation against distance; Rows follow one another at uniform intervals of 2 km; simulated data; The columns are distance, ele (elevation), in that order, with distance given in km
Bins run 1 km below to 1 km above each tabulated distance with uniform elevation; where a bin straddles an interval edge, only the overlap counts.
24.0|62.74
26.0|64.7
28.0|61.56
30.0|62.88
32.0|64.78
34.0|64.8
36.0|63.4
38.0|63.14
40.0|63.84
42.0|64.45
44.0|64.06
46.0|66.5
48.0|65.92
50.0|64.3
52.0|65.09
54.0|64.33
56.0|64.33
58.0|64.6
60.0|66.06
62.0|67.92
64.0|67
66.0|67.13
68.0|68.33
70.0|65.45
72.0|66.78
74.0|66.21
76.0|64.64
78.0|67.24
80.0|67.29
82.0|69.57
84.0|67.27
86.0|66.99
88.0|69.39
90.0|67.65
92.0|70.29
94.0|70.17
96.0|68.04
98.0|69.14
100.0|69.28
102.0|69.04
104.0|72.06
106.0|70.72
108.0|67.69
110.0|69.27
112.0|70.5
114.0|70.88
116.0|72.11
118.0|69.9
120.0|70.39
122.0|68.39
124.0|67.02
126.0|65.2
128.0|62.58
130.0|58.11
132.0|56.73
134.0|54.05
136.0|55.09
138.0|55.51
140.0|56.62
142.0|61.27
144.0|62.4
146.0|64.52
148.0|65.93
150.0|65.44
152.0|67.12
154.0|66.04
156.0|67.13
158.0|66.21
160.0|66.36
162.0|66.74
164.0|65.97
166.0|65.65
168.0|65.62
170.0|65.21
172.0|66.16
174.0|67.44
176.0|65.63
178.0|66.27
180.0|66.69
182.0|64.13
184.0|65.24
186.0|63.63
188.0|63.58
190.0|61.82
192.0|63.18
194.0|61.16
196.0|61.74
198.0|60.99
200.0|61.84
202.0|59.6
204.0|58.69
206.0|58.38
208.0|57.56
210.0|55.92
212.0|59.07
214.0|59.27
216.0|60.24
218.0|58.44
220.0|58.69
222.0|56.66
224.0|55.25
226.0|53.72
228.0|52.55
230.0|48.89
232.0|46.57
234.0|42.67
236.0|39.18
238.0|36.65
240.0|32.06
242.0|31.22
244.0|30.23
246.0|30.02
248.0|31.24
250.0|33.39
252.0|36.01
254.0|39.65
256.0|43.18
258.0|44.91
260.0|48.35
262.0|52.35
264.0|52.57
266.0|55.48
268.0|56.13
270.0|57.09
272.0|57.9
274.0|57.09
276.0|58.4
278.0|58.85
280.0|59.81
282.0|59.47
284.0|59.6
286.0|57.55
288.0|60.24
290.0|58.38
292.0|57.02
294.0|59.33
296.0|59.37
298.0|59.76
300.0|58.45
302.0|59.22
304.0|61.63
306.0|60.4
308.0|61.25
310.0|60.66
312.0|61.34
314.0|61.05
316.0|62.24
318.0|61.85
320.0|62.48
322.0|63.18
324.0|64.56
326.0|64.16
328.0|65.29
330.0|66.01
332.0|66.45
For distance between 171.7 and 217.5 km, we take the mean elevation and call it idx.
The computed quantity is 62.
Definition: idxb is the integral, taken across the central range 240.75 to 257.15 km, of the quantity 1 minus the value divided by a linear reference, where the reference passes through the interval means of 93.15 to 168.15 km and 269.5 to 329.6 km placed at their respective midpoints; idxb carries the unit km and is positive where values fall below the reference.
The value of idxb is 7.3 km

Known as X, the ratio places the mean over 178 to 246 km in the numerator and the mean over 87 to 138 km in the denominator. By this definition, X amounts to 0.82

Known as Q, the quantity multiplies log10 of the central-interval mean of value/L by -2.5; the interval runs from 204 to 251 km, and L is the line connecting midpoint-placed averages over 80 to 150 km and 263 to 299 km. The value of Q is 0.27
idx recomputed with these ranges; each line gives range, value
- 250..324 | 56.5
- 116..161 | 63.5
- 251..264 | 44.7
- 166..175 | 66.1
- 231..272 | 42.3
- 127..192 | 63.5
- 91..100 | 69.4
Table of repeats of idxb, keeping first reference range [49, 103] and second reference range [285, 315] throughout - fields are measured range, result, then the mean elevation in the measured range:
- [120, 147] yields 1.8 km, 60.9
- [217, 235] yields 2.8 km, 52.6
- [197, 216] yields 1.1 km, 59.1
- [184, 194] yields 0.1 km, 63.1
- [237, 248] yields 5.3 km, 32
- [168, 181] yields -0.5 km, 66.2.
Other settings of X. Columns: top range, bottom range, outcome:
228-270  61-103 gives 0.62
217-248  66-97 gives 0.66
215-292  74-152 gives 0.75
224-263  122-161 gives 0.66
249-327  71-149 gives 0.86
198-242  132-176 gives 0.83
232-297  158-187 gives 0.74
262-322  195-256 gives 1.21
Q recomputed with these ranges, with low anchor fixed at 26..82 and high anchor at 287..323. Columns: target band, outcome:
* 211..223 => 0.06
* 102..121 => -0.10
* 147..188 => -0.05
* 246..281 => 0.24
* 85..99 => -0.07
